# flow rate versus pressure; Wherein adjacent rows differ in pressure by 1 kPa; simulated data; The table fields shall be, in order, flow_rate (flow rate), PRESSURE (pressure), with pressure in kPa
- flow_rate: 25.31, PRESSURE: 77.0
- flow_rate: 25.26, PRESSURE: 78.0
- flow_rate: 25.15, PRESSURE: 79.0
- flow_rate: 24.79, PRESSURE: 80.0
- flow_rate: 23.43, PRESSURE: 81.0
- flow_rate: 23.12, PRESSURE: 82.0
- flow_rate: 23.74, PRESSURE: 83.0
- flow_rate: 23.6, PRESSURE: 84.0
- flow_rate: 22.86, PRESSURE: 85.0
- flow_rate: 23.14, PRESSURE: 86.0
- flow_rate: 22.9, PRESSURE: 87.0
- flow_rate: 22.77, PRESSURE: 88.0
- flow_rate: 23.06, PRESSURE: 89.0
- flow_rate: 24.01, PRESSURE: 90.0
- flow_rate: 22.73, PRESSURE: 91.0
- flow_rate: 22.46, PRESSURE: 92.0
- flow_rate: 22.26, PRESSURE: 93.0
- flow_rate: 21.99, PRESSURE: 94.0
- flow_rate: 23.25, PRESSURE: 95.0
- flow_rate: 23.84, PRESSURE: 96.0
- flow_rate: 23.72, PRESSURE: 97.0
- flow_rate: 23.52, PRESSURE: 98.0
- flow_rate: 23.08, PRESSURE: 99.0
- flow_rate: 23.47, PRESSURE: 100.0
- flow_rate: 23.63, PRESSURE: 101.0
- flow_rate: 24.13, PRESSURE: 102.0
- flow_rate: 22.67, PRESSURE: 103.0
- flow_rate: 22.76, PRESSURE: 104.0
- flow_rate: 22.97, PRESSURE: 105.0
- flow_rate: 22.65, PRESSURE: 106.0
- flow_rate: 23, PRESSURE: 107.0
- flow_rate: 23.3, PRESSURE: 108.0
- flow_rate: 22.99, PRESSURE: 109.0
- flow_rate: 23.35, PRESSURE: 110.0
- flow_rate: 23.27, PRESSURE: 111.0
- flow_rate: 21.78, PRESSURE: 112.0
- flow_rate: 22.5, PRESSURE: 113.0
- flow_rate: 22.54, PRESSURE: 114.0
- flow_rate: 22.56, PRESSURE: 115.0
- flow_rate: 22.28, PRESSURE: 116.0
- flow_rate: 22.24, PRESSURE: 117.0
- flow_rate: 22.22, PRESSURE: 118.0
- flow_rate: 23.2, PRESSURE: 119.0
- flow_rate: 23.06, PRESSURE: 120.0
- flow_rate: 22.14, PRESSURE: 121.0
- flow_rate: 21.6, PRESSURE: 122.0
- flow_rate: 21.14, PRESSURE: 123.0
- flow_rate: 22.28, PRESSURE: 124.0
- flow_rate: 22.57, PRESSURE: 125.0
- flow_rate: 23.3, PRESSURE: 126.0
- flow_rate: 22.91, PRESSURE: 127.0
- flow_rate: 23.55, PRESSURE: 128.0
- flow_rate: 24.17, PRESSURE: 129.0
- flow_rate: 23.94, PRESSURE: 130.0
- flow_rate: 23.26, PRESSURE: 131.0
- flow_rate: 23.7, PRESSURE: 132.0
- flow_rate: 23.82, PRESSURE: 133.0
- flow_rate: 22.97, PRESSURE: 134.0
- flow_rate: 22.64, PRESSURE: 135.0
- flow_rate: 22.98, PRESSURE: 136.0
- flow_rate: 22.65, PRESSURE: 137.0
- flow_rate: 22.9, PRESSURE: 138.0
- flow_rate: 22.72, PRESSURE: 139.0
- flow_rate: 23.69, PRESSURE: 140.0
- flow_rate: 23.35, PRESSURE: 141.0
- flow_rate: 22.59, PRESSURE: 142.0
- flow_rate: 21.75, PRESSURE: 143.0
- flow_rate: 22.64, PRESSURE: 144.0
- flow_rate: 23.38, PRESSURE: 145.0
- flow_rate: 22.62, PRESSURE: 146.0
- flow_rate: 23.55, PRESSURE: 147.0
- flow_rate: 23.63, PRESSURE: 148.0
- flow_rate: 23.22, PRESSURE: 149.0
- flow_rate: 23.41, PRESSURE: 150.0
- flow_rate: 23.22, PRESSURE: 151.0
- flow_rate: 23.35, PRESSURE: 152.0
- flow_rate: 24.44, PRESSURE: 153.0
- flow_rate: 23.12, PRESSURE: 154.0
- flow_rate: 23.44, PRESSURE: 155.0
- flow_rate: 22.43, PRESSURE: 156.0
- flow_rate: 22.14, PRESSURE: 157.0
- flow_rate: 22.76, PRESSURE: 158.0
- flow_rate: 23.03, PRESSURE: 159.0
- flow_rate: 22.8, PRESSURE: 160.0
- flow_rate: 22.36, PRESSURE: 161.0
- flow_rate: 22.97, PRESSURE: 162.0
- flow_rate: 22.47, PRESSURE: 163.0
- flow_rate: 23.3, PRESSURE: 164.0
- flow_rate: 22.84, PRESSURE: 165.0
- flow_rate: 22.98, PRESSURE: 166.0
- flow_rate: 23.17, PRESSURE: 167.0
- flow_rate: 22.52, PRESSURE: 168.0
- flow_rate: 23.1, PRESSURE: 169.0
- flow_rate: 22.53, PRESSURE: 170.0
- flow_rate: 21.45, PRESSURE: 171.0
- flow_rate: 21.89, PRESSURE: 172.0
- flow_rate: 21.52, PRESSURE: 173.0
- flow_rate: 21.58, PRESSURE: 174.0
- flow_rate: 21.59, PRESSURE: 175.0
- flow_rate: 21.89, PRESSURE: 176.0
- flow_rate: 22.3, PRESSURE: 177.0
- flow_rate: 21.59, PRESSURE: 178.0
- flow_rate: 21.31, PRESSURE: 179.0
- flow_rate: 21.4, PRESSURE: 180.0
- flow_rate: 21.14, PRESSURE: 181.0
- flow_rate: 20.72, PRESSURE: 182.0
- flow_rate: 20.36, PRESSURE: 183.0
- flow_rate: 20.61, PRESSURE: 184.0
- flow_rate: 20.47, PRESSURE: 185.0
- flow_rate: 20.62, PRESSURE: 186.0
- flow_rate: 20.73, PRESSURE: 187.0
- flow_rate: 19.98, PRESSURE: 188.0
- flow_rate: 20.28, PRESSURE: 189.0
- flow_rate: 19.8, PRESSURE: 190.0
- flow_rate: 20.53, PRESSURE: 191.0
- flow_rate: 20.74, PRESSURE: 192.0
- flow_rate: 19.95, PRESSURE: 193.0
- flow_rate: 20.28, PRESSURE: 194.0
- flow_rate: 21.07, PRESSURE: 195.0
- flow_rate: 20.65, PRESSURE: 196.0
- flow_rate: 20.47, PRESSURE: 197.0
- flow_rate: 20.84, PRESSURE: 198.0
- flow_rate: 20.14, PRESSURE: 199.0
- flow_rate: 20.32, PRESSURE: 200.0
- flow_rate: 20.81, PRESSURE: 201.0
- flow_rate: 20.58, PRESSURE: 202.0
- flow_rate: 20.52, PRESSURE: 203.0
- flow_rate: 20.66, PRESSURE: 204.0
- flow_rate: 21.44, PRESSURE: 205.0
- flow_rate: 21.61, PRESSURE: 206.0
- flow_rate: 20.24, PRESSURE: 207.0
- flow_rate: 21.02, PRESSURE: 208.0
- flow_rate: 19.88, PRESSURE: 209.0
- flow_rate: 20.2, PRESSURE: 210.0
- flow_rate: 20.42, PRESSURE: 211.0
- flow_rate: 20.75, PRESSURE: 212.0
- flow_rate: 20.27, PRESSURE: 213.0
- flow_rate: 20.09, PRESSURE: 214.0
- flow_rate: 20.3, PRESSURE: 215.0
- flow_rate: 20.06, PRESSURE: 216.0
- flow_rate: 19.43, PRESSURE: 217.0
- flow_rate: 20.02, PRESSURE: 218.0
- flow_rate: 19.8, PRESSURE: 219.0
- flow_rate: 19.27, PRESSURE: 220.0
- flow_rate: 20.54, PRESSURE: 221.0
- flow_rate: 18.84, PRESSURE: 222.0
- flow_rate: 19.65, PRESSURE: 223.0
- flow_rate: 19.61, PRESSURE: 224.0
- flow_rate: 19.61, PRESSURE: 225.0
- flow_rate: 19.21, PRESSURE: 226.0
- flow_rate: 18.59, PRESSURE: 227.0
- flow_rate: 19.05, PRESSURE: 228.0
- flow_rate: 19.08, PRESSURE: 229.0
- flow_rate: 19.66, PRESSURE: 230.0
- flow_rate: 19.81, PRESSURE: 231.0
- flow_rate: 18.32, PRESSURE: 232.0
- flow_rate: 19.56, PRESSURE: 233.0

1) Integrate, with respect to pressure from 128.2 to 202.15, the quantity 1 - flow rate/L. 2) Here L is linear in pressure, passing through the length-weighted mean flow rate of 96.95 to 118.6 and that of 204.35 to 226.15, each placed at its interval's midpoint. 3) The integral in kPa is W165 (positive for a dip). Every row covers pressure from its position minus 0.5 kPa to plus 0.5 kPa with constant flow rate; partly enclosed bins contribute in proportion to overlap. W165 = -2.4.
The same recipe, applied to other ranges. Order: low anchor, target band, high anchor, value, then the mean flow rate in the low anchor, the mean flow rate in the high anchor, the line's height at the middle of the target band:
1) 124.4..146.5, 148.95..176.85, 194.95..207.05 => -0.73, 23.1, 20.7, 22.1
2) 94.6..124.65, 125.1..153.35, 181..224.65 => -1.50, 22.8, 20.3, 22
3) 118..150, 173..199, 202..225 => 0.40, 23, 20.2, 21.2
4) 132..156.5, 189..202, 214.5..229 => 0.18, 23.1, 19.6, 20.8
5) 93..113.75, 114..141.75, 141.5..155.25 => 0.29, 23.1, 23.2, 23.1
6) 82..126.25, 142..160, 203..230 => -1.14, 22.9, 20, 21.7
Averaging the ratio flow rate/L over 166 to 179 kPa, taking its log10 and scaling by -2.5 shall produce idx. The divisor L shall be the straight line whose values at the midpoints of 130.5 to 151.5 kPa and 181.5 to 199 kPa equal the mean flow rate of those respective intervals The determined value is -0.03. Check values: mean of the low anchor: 23.1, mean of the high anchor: 20.5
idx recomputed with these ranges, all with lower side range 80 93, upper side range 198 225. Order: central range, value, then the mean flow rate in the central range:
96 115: -0.02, 23.1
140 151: -0.06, 23.1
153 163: -0.07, 22.9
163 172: -0.07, 22.7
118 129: -0.02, 22.6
